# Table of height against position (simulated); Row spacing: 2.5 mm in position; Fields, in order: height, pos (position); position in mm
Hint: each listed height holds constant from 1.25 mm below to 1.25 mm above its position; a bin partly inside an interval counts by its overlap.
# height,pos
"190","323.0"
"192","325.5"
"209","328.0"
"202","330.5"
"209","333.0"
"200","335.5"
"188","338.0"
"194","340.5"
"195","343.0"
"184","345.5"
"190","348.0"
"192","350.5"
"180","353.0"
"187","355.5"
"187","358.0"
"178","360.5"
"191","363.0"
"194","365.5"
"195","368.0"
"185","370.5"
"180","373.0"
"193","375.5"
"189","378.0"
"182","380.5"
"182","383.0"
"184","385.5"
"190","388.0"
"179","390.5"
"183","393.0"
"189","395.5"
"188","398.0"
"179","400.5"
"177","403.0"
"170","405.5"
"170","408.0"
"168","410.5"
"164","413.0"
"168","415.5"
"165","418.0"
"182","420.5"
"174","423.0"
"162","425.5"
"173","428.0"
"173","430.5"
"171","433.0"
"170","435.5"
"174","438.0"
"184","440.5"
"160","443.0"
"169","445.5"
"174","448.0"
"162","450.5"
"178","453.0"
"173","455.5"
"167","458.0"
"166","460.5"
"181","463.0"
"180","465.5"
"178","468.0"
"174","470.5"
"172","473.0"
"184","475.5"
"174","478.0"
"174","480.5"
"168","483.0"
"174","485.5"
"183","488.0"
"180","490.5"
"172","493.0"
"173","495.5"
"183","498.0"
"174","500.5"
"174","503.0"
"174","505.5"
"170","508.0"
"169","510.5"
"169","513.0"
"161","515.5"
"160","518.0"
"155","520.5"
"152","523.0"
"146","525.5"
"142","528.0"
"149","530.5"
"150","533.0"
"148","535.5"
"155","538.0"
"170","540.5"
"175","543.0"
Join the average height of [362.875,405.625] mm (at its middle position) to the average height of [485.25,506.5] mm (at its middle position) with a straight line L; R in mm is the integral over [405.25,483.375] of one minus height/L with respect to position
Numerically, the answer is 3.7 mm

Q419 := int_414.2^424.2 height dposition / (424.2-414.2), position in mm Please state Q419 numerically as 172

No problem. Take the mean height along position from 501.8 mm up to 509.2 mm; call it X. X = 173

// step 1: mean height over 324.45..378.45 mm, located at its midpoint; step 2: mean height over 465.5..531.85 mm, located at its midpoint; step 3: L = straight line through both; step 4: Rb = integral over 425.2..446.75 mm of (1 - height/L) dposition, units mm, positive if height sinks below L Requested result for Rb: 0.9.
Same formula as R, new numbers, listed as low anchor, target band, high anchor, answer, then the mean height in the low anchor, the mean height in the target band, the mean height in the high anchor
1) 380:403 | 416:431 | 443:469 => 0.6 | 184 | 171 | 172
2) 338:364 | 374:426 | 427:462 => 0.2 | 188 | 178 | 171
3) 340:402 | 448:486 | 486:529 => -0.2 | 187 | 174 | 167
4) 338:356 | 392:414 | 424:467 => 0.3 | 189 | 177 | 172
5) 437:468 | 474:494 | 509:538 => -1.4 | 173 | 176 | 155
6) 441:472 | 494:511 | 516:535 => -1.7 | 172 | 174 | 151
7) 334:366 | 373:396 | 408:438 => -0.6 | 189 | 185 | 170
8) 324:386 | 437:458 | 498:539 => 0.2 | 191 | 171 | 160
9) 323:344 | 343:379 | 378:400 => 0.7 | 198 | 188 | 185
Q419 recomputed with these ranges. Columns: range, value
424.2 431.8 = 169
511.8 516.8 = 165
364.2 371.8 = 191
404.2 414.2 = 168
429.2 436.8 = 171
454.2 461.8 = 169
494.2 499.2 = 178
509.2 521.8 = 163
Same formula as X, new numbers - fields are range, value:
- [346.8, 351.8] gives 191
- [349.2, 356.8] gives 186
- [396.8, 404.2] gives 181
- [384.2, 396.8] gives 185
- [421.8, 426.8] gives 168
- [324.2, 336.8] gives 202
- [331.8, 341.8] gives 198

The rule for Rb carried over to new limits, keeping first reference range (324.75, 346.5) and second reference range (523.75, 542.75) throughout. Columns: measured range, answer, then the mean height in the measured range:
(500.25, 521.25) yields -1.27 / 167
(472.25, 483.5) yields -0.66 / 175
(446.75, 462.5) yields -0.01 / 171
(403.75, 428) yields 1.29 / 170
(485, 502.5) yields -1.67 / 177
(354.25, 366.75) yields 0.28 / 187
